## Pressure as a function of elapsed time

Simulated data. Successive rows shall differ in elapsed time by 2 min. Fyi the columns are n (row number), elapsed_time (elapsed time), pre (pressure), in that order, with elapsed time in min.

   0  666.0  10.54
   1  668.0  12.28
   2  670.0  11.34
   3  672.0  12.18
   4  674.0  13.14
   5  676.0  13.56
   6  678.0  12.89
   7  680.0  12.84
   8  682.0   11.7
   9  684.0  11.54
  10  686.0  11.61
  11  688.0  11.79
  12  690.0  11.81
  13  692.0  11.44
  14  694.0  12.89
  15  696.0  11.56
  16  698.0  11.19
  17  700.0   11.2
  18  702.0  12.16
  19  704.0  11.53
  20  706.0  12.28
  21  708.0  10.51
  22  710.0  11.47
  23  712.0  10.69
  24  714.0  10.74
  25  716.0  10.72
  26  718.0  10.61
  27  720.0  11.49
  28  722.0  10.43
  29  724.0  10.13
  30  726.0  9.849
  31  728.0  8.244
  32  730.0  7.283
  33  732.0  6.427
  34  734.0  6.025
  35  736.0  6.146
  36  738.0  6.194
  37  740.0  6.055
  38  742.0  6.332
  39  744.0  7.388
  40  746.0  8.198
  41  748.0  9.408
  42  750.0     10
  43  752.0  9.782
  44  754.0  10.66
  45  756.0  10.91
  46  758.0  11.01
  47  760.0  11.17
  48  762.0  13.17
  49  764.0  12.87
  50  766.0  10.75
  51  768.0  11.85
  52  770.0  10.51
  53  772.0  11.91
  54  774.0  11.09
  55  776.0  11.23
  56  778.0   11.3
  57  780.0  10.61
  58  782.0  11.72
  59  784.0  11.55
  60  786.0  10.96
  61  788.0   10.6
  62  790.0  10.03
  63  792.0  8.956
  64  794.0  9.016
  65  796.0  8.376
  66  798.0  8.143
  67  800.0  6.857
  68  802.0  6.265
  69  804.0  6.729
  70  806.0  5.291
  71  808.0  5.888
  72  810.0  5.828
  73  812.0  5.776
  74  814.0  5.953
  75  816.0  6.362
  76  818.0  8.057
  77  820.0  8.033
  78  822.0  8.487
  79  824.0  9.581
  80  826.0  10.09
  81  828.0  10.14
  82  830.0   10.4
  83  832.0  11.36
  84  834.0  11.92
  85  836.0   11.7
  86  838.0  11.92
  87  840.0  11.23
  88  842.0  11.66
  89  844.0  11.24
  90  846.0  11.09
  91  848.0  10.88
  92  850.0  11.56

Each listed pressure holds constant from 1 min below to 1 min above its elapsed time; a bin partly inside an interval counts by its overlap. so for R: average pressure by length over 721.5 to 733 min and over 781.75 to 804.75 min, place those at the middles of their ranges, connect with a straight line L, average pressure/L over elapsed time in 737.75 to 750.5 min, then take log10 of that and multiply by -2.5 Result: 0.15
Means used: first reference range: 8.65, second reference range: 9.04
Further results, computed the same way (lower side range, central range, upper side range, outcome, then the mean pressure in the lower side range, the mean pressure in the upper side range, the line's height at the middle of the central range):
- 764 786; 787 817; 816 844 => 0.42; 11.3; 10.2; 10.8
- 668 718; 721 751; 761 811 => 0.34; 11.8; 9.66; 10.8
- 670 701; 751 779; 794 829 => -0.23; 12.1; 7.45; 9.15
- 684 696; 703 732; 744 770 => 0.11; 11.8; 10.7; 11.4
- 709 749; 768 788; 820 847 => -0.16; 8.69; 10.7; 9.65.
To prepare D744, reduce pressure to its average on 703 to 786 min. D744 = 10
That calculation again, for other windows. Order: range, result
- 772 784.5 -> 11.3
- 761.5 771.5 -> 11.8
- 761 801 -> 10.6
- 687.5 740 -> 10.1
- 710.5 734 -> 9.57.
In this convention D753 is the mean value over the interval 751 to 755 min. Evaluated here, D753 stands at 10.2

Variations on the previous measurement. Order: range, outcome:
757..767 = 11.8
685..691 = 11.7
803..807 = 6.01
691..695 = 12.2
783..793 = 10.4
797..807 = 6.66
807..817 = 5.96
